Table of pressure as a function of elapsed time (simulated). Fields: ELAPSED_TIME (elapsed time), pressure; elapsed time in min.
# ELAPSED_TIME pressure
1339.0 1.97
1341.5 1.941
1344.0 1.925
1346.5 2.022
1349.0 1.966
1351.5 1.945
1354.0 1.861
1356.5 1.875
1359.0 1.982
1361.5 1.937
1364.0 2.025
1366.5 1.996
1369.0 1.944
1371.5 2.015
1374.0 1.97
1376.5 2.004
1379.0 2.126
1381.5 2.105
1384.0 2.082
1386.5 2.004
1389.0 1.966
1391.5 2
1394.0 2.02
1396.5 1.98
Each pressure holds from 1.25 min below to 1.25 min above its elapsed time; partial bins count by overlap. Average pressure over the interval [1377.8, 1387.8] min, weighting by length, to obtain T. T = 2.08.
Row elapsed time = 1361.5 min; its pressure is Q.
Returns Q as 1.937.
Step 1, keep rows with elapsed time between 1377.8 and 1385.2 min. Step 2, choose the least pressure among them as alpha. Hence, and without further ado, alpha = 2.082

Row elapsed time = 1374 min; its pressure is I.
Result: 1.97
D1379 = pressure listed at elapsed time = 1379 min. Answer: 2.126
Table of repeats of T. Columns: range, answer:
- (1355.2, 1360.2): 1.93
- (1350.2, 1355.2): 1.9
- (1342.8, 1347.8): 1.97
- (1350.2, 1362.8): 1.92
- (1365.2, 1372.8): 1.99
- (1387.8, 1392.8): 1.98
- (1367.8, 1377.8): 1.98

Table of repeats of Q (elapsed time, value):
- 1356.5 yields 1.875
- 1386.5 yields 2.004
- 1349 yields 1.966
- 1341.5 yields 1.941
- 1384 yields 2.082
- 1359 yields 1.982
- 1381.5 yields 2.105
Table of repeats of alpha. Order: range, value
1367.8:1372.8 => 1.944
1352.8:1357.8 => 1.861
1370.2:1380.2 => 1.97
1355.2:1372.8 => 1.875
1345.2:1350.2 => 1.966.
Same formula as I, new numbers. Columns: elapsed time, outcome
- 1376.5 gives 2.004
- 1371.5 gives 2.015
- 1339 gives 1.97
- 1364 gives 2.025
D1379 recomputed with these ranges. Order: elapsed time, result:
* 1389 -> 1.966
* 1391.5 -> 2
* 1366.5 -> 1.996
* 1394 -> 2.02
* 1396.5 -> 1.98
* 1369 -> 1.944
